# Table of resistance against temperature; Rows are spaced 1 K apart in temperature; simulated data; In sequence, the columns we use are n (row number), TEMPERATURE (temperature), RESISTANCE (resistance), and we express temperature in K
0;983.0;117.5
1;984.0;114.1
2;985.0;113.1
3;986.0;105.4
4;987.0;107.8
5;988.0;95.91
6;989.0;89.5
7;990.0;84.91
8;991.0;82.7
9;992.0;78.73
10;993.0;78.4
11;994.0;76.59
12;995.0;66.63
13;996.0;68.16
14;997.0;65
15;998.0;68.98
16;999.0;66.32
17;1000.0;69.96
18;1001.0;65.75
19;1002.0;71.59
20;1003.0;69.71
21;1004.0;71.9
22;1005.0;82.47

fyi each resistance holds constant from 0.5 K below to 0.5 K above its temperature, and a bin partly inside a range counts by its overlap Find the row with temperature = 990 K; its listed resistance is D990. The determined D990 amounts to 84.91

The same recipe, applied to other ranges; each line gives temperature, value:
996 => 68.16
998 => 68.98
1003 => 69.71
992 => 78.73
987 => 107.8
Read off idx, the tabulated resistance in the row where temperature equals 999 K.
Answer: 66.32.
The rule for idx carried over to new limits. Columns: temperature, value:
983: 117.5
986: 105.4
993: 78.4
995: 66.63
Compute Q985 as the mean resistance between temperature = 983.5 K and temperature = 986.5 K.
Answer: 111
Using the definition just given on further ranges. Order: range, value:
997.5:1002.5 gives 68.5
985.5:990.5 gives 96.7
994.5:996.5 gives 67.4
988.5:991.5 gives 85.7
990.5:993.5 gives 79.9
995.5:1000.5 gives 67.7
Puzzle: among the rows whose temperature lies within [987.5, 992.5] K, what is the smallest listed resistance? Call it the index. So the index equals 78.73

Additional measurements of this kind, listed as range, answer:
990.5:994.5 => 76.59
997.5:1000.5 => 66.32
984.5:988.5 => 95.91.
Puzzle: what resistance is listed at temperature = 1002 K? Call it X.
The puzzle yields 71.59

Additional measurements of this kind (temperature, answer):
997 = 65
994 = 76.59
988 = 95.91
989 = 89.5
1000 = 69.96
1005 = 82.47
